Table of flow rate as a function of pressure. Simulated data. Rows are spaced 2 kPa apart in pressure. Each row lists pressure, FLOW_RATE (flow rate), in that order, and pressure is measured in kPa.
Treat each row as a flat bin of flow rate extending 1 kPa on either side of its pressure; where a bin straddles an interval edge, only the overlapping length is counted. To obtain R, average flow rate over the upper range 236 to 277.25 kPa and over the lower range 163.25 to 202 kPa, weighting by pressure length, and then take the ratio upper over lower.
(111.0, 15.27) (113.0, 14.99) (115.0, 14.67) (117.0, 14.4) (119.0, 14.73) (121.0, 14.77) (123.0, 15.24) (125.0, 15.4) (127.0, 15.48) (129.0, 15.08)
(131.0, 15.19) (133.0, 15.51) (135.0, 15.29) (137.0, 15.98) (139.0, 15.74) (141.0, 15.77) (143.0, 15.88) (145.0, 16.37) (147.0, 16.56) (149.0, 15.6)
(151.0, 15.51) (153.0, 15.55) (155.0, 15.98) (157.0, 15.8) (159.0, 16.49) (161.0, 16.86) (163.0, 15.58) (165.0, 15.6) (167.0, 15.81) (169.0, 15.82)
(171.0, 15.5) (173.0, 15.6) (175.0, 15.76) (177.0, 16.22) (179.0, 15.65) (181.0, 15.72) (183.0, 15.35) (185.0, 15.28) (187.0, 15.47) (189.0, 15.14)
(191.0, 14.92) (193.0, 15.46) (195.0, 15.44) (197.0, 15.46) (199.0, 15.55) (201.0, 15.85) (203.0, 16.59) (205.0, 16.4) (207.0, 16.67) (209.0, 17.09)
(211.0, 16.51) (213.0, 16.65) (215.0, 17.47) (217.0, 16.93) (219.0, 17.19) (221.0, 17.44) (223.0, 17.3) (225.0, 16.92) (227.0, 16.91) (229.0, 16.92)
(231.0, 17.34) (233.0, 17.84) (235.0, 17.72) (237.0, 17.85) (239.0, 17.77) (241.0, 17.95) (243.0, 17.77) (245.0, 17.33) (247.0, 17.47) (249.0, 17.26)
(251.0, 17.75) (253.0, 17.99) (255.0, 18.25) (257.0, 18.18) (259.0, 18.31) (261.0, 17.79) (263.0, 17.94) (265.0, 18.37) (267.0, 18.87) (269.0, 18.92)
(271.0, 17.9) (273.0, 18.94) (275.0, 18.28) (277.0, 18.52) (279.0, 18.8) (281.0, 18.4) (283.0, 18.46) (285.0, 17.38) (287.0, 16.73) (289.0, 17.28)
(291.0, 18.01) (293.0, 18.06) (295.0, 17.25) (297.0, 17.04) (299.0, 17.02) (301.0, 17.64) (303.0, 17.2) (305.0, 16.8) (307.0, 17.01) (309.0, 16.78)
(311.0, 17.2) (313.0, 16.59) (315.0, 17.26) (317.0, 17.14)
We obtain 1.16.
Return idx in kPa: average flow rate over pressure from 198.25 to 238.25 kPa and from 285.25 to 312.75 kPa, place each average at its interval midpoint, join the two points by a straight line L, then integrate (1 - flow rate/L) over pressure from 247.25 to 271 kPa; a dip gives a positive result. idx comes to -1.4 kPa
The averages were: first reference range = 17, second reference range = 17.2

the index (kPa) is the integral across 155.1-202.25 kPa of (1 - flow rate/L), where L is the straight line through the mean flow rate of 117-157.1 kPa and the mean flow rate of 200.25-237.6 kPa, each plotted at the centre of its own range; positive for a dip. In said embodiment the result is 1.77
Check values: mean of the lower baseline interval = 15.5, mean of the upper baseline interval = 17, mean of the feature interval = 15.7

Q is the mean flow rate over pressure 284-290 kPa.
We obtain 17.1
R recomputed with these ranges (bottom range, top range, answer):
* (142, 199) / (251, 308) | 1.14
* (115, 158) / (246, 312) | 1.15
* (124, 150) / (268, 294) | 1.16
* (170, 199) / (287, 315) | 1.11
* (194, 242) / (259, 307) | 1.06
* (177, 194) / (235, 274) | 1.17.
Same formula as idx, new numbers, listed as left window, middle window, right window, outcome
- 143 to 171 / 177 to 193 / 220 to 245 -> 1.05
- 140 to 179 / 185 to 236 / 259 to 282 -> 1.70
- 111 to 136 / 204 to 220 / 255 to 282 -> 0.22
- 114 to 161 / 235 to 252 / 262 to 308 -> -0.43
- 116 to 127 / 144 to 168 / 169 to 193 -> -1.09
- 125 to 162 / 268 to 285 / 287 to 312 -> -1.42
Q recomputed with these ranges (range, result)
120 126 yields 15.1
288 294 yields 17.8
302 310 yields 16.9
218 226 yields 17.2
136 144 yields 15.8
